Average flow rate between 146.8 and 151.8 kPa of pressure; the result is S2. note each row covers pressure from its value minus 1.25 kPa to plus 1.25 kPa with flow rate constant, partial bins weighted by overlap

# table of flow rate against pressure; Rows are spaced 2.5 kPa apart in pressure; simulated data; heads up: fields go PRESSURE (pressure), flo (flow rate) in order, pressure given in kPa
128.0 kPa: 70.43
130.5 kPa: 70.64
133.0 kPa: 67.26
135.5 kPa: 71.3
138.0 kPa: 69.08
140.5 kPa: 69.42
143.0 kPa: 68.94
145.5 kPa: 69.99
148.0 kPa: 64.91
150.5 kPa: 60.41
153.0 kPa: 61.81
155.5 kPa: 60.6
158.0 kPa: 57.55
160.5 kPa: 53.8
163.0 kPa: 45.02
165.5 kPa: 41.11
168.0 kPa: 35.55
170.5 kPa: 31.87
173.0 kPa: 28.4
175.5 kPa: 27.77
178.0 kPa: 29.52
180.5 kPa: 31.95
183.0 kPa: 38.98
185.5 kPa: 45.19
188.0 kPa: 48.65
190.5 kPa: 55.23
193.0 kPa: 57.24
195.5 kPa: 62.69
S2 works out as 62.6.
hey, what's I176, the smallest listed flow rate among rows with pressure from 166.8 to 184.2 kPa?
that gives 27.77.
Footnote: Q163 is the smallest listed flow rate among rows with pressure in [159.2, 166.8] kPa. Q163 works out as 41.11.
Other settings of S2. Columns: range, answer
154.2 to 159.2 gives 59.1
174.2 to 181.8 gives 29.8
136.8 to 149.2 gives 68.5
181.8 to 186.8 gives 42.2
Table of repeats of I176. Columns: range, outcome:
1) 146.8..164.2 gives 45.02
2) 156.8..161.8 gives 53.8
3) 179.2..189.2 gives 31.95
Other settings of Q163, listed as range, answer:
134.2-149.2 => 64.91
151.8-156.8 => 60.6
